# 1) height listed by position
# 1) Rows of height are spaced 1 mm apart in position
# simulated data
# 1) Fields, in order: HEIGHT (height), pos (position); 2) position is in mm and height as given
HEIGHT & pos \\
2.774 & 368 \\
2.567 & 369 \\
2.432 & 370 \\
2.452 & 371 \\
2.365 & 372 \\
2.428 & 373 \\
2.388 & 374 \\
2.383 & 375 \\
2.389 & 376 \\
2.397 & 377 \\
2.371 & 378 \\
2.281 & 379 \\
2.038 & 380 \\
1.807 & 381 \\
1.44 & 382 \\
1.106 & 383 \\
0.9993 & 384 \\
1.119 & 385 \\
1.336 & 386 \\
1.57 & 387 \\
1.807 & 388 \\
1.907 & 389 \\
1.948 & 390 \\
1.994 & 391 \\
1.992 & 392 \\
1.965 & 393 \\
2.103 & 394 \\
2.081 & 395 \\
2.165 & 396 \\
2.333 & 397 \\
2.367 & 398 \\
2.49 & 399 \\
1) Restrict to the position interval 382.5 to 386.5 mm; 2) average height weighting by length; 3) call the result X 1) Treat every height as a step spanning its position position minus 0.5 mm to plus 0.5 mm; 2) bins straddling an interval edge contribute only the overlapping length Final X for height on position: 1.14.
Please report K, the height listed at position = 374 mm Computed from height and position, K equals 2.388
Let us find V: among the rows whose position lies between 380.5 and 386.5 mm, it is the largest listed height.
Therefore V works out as 1.807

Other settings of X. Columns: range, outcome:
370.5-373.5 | 2.42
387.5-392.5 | 1.93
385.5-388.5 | 1.57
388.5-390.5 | 1.93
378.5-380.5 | 2.16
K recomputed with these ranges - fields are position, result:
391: 1.994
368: 2.774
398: 2.367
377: 2.397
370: 2.432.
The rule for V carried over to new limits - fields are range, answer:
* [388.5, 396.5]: 2.165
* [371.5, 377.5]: 2.428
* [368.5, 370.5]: 2.567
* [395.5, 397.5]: 2.333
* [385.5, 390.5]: 1.948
